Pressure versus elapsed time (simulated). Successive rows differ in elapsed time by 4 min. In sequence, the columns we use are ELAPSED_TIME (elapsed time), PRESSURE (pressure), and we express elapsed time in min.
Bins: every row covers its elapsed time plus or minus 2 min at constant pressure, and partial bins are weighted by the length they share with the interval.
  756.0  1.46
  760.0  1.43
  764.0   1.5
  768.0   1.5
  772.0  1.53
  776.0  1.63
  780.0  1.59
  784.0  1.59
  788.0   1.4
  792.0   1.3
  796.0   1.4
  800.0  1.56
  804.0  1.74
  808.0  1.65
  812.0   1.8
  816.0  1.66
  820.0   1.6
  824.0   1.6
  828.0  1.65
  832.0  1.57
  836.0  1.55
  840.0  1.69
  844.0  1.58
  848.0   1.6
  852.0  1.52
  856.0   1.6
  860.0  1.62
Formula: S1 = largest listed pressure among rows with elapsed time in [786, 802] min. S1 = 1.56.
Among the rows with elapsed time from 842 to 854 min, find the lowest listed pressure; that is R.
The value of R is 1.52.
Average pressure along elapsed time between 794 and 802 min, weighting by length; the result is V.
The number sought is 1.48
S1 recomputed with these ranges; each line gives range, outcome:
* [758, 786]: 1.63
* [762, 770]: 1.5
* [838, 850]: 1.69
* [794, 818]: 1.8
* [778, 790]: 1.59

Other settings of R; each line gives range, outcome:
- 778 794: 1.3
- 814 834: 1.57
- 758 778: 1.43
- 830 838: 1.55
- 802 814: 1.65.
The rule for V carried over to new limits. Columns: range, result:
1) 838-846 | 1.64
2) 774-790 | 1.55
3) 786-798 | 1.37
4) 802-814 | 1.73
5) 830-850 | 1.6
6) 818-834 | 1.6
